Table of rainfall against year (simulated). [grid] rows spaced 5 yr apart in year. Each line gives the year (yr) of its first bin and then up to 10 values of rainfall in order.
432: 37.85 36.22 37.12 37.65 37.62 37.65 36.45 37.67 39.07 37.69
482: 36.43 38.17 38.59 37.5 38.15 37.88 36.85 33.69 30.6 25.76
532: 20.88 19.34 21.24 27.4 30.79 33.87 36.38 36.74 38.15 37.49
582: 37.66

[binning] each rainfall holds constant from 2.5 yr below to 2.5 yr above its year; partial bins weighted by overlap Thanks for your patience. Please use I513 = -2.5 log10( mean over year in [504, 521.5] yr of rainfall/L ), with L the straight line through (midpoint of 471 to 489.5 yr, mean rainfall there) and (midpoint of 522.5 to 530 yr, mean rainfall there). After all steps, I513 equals -0.186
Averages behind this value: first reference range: 37.7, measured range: 35.6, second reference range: 26.7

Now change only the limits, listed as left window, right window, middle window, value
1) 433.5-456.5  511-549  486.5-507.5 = -0.23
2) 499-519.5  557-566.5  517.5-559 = 0.34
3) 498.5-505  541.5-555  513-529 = 0.10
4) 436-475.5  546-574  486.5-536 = 0.08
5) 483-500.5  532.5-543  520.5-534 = -0.05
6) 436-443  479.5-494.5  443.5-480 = -0.01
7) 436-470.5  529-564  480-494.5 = -0.13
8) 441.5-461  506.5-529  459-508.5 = -0.08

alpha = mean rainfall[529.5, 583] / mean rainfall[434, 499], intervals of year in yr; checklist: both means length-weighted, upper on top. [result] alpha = 0.8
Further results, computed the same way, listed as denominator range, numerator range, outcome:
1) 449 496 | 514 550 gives 0.68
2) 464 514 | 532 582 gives 0.82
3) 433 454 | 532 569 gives 0.77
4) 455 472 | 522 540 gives 0.62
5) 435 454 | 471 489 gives 1.02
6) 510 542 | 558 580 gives 1.36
